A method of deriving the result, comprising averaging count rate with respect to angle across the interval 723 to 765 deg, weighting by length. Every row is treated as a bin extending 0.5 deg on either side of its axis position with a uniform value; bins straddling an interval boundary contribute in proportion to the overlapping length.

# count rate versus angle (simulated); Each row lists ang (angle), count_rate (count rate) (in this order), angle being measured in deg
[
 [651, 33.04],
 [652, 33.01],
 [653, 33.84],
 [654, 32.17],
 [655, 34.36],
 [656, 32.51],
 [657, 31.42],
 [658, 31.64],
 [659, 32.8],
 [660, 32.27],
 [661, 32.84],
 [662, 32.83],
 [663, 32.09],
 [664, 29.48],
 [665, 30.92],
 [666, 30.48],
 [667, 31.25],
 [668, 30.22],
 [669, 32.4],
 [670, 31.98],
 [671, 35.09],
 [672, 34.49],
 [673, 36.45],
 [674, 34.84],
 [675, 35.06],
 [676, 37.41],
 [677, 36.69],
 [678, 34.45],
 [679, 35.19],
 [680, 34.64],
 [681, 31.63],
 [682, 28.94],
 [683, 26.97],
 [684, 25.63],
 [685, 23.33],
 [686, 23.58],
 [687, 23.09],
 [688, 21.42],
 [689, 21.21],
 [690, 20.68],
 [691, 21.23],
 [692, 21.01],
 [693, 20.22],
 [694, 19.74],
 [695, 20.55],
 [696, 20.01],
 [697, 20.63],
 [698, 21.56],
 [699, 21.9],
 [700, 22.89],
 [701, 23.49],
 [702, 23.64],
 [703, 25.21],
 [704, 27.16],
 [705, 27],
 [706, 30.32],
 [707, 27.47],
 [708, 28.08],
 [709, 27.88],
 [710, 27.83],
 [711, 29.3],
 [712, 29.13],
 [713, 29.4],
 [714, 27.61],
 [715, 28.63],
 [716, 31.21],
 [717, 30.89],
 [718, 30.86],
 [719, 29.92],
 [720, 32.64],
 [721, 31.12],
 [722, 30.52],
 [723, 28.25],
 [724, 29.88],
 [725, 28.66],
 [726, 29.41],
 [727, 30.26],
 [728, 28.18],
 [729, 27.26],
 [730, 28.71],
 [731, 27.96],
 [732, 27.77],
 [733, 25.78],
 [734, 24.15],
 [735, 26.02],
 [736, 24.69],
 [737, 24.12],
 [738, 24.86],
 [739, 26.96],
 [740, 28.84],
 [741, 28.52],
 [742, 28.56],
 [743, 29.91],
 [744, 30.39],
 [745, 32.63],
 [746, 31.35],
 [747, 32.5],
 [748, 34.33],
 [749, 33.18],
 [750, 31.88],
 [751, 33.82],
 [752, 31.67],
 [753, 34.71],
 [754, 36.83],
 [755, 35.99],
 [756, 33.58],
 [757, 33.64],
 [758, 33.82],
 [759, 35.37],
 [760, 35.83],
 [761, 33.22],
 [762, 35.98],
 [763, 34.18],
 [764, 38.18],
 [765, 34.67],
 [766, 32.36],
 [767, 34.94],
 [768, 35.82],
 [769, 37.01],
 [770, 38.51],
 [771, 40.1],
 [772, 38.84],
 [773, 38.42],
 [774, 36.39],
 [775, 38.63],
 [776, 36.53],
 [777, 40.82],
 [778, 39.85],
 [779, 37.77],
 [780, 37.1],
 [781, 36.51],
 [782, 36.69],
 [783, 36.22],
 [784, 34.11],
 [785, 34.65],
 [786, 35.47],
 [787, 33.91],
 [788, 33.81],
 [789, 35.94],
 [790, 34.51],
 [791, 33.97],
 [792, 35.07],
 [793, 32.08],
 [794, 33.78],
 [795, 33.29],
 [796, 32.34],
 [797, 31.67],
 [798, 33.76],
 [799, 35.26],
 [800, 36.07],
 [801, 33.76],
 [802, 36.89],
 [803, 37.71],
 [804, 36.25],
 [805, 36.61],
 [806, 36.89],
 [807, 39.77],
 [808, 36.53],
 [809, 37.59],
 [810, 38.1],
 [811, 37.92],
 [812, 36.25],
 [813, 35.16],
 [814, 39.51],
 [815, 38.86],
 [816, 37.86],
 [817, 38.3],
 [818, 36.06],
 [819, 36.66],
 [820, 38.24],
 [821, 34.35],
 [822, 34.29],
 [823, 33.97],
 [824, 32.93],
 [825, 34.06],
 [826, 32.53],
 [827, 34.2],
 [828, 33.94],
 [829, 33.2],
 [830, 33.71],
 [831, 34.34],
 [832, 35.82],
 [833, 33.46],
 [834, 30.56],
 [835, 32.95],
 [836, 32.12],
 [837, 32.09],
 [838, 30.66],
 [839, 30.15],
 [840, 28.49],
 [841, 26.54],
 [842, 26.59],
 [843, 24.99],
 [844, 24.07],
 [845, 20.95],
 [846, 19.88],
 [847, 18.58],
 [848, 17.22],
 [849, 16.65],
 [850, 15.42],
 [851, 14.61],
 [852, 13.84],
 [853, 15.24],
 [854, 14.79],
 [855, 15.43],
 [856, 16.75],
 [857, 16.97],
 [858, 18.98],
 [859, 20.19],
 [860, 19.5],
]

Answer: 30.8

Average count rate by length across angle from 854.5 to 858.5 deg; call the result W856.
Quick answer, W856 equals 17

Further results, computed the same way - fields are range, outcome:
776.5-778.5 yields 40.3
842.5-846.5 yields 22.5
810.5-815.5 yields 37.5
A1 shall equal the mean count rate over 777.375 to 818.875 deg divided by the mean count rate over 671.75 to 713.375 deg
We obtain 1.34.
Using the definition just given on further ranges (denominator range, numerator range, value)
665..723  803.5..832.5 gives 1.28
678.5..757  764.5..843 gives 1.26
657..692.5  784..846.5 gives 1.12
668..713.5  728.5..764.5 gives 1.13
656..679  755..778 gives 1.10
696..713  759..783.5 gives 1.43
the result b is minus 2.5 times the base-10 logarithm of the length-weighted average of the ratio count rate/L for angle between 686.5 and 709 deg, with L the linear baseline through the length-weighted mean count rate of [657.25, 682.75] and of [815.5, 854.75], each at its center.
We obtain 0.35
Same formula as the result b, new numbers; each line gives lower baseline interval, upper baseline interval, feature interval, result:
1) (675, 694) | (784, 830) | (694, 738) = 0.085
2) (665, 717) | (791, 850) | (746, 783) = -0.172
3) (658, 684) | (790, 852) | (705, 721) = 0.110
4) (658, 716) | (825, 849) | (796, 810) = -0.246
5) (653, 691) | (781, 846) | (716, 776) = 0.017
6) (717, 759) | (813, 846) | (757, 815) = -0.148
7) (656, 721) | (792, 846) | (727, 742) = 0.131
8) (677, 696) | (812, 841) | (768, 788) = -0.193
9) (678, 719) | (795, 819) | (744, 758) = -0.082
